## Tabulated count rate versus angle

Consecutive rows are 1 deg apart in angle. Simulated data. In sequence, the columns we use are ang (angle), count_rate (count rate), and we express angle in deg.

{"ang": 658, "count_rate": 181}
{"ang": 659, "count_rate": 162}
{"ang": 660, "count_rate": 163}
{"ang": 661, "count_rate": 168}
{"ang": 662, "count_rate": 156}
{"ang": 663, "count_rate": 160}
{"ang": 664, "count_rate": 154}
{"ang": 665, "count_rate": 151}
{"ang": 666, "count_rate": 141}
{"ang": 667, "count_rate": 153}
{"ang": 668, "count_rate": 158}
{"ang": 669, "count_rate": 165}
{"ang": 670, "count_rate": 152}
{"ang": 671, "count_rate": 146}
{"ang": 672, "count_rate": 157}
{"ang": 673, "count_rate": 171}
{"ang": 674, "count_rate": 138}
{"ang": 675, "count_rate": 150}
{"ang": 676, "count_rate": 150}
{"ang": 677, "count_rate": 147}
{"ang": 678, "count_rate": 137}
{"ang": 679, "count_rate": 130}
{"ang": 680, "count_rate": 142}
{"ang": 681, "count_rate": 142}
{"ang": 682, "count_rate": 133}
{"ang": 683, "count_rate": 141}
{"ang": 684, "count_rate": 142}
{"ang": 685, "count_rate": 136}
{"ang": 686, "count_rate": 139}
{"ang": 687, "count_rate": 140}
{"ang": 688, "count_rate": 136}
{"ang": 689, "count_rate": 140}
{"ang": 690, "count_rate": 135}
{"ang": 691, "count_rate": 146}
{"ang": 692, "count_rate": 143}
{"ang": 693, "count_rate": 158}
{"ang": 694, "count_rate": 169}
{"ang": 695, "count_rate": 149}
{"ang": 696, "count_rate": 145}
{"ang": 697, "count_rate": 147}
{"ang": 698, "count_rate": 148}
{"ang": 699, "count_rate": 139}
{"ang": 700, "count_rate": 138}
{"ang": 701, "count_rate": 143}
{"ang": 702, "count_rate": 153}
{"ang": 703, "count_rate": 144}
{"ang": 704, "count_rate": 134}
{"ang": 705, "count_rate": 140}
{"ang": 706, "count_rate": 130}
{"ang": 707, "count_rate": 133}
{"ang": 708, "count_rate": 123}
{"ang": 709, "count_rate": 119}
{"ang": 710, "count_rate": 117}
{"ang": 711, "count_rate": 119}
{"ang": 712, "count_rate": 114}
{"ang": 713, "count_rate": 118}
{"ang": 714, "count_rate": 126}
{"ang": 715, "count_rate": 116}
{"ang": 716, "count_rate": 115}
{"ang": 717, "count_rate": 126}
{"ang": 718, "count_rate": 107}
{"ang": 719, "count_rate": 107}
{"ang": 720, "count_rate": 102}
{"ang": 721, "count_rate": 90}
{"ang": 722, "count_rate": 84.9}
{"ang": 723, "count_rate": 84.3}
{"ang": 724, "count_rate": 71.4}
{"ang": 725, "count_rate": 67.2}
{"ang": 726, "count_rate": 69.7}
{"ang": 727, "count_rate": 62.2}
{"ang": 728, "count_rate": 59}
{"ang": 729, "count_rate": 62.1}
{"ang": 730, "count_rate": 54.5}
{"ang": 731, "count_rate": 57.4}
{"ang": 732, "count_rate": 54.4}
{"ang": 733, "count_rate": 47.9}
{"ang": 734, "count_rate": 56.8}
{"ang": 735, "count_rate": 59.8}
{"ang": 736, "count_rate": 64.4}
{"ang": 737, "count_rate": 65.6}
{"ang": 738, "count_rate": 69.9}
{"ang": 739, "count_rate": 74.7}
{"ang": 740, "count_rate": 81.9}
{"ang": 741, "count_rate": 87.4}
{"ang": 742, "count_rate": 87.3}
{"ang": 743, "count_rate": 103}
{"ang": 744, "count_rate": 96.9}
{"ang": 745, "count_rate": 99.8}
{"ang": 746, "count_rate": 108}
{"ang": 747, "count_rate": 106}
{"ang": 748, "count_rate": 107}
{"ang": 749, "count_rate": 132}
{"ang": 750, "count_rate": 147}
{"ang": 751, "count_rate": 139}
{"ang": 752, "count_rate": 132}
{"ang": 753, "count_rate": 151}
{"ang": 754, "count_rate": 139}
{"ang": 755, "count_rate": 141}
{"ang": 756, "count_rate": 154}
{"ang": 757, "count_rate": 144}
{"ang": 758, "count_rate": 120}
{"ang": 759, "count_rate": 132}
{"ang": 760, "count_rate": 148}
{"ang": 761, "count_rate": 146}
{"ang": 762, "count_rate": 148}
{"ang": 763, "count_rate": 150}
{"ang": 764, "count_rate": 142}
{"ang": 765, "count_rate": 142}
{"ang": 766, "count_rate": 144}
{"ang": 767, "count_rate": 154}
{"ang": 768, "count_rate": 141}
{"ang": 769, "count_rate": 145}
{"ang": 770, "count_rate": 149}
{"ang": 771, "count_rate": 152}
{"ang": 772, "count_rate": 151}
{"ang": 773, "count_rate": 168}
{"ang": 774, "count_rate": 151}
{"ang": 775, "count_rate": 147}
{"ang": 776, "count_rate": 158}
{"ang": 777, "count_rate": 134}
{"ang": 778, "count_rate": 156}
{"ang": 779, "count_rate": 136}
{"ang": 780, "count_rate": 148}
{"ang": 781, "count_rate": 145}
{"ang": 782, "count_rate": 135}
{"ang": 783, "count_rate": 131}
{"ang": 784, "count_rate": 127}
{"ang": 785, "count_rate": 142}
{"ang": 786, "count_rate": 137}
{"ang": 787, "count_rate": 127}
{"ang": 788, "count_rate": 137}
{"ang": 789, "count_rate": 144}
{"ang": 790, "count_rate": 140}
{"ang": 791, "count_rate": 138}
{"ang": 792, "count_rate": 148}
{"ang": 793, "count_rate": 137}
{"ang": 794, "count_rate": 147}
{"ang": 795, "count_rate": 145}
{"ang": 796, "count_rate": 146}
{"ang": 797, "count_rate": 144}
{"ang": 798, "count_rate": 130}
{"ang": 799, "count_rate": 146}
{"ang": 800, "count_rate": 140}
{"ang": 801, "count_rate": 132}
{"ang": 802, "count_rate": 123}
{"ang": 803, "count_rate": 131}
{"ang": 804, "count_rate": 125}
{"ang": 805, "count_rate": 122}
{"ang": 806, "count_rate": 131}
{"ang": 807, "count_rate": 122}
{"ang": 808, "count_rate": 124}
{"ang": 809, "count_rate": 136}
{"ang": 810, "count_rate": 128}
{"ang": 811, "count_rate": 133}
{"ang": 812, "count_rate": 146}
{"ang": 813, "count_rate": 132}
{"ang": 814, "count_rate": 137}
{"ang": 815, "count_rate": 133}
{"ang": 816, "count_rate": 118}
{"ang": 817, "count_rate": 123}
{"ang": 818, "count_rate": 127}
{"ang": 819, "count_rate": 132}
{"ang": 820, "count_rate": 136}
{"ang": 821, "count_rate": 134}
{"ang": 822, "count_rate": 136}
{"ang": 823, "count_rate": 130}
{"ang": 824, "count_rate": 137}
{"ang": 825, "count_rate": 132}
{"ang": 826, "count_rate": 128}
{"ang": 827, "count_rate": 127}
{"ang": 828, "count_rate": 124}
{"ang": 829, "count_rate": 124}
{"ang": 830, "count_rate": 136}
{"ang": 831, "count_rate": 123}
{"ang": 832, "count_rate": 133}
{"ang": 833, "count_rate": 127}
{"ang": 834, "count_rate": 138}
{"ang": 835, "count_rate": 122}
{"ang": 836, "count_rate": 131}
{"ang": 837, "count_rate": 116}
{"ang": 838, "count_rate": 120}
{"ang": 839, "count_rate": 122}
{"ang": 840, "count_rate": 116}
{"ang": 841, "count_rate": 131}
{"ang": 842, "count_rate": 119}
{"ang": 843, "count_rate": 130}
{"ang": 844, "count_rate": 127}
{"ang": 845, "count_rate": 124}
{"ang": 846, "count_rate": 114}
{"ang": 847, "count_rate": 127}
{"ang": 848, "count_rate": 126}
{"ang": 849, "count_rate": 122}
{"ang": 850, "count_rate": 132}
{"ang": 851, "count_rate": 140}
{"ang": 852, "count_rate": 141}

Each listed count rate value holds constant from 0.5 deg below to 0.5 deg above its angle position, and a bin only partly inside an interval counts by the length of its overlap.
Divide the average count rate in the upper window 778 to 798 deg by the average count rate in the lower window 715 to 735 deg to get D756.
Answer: 1.79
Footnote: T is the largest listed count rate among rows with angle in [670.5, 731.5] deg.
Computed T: 171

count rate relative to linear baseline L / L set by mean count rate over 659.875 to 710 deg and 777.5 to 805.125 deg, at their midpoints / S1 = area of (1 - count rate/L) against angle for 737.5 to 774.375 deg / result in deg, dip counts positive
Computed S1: 2.9 deg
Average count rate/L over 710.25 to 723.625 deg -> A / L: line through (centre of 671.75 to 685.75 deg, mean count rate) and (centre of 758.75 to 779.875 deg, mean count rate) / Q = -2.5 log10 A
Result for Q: 0.32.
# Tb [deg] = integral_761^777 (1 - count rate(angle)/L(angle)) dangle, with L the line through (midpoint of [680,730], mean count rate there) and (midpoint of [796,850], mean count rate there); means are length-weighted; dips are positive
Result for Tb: -2.93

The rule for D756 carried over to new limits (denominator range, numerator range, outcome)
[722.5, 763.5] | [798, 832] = 1.31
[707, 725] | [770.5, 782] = 1.38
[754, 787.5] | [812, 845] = 0.89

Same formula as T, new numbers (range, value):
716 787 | 168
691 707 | 169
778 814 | 156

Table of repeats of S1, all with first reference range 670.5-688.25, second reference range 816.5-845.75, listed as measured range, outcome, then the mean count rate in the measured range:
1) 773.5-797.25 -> -1.7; 142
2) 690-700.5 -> -0.4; 148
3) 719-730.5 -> 5.3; 74.9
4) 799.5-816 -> -0.1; 131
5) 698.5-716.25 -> 1.4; 129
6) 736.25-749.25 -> 4.2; 92.5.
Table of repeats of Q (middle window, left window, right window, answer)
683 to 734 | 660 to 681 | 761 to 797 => 0.275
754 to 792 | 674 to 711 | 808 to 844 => -0.078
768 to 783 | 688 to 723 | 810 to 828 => -0.131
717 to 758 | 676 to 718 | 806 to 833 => 0.387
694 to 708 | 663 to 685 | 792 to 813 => 0.022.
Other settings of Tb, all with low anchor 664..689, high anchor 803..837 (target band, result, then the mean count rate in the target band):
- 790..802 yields -0.7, 140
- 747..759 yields 0.2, 135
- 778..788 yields -0.3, 137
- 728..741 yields 7.1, 63.3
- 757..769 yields -0.6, 143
